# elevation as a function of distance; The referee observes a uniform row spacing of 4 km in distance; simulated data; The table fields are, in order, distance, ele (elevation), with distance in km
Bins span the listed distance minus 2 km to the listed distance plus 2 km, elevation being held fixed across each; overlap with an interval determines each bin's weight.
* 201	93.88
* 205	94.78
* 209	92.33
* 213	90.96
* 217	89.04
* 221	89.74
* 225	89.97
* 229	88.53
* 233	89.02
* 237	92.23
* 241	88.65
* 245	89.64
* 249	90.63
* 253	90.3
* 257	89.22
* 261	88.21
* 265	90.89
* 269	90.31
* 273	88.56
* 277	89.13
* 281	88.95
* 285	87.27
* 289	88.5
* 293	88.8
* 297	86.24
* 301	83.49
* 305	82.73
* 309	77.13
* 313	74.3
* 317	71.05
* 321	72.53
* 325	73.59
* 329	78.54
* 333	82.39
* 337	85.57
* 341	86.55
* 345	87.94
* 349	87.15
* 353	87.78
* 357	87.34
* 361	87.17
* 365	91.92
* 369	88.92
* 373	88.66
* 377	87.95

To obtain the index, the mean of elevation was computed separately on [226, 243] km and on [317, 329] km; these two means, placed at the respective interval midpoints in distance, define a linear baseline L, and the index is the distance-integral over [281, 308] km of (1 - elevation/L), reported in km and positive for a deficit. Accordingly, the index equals -2.48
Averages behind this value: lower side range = 89.6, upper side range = 73.6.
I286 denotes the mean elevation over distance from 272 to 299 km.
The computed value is 88.2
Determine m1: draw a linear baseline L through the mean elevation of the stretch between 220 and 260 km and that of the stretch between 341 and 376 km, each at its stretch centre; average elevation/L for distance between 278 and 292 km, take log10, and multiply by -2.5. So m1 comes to 0.01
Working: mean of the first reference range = 89.8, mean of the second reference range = 88.2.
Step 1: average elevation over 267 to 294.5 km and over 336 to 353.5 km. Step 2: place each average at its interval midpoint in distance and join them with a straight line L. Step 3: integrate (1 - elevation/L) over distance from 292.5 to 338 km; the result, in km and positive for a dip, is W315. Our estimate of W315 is 4.4 km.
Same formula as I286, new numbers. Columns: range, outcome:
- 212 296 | 89.4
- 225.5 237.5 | 89.6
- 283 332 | 80.4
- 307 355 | 80.4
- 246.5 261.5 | 89.7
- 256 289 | 89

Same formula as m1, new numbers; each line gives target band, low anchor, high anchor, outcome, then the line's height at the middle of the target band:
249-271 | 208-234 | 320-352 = -0.03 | 87.3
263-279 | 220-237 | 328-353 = -0.02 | 87.9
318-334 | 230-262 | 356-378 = 0.17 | 89.1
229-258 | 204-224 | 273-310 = -0.01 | 89.2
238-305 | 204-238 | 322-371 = 0.00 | 88.4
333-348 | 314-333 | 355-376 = -0.07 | 80.5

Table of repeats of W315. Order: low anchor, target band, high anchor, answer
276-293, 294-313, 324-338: 0.7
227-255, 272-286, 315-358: -0.3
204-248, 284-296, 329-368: 0.0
